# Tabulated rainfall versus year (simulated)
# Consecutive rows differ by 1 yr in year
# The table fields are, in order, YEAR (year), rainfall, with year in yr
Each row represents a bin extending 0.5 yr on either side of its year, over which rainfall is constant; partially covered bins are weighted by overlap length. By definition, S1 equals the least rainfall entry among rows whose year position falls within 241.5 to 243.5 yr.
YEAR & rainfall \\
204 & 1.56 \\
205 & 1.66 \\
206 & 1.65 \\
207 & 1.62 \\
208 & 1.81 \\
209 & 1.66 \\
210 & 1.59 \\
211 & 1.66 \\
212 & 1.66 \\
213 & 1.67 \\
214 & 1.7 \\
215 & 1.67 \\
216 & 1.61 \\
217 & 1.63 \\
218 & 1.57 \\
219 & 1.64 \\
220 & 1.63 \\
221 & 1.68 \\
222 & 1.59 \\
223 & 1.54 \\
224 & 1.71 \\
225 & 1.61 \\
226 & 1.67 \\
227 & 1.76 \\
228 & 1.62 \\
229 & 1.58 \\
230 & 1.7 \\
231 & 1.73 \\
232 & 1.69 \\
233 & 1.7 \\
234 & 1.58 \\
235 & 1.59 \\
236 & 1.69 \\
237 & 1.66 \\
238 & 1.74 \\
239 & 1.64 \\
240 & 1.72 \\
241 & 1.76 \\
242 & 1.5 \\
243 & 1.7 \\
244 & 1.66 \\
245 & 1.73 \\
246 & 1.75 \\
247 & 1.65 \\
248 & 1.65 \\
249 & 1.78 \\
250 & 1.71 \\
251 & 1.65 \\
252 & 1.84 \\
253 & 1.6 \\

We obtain 1.5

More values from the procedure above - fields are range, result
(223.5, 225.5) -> 1.61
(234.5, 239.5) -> 1.59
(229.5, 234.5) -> 1.58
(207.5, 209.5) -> 1.66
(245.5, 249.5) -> 1.65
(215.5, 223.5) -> 1.54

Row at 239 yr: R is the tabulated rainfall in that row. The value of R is 1.64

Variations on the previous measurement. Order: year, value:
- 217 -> 1.63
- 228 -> 1.62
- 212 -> 1.66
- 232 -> 1.69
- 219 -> 1.64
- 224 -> 1.71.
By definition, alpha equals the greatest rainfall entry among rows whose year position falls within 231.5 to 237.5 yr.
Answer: 1.7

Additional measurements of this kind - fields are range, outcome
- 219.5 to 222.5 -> 1.68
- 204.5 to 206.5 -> 1.66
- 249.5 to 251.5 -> 1.71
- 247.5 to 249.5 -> 1.78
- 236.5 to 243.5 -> 1.76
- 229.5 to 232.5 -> 1.73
